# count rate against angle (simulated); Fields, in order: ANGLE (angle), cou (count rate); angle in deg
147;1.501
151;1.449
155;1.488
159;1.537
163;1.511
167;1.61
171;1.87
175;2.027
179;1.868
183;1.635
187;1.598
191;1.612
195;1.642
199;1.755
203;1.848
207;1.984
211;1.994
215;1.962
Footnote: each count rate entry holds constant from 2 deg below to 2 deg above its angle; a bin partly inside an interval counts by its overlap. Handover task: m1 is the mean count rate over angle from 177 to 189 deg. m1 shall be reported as 1.7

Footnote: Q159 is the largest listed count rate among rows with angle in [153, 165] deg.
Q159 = 1.537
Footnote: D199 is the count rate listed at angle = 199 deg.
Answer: 1.755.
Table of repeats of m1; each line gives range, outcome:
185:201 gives 1.65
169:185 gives 1.85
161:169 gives 1.56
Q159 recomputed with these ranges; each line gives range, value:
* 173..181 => 2.027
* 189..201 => 1.755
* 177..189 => 1.868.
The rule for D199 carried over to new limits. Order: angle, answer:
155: 1.488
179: 1.868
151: 1.449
